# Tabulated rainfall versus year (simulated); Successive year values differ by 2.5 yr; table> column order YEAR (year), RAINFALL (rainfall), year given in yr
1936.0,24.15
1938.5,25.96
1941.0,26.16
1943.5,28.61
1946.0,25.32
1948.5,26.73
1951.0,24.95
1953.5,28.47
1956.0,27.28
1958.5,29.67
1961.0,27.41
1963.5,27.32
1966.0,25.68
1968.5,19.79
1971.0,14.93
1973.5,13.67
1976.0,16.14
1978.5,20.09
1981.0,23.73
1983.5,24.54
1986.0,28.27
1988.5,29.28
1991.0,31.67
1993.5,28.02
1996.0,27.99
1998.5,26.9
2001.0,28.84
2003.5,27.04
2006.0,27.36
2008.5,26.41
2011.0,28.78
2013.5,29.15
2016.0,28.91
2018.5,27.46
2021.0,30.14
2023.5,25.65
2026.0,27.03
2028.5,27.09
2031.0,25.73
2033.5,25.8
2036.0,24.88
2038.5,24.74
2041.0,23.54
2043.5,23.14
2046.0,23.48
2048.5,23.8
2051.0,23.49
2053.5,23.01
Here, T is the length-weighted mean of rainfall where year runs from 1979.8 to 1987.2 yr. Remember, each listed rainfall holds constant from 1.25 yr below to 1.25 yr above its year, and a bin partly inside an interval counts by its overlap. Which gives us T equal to 25.5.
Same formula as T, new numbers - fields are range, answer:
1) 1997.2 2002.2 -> 27.9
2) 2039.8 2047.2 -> 23.4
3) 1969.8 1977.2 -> 14.9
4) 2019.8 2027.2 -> 27.6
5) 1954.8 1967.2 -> 27.5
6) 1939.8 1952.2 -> 26.4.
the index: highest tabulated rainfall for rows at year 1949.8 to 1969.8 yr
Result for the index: 29.67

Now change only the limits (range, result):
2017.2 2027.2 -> 30.14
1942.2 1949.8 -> 28.61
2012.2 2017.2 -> 29.15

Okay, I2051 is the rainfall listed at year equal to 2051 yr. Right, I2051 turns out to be 23.49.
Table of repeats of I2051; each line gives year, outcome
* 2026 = 27.03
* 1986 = 28.27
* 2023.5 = 25.65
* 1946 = 25.32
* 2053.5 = 23.01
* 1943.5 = 28.61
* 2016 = 28.91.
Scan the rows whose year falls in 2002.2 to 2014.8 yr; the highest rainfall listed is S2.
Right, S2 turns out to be 29.15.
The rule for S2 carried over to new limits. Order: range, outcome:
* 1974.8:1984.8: 24.54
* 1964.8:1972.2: 25.68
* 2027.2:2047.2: 27.09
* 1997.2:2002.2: 28.84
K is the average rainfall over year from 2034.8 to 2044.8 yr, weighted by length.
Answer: 24.1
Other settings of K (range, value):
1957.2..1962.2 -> 28.5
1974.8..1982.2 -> 20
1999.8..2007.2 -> 27.7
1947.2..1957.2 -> 26.8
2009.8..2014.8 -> 29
